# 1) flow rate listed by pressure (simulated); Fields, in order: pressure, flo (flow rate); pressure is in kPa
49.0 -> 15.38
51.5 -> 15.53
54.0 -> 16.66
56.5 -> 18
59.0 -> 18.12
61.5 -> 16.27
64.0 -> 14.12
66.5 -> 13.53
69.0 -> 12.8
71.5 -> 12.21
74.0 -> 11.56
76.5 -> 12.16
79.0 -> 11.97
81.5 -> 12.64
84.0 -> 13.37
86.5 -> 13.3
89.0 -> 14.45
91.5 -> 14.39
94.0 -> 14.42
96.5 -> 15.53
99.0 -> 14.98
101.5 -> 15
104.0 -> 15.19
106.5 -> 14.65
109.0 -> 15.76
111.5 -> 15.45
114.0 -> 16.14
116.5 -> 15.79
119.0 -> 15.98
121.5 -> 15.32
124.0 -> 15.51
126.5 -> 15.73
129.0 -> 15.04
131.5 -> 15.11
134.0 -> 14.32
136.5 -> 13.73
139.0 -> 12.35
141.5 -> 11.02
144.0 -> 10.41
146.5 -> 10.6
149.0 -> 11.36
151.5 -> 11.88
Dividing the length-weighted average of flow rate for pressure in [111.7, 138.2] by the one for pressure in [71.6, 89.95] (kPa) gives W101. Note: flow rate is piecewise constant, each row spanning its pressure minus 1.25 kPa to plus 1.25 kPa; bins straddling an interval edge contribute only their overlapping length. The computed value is 1.20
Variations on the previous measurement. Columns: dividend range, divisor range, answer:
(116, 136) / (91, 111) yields 1.02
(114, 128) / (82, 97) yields 1.11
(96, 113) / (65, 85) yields 1.21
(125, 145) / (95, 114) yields 0.89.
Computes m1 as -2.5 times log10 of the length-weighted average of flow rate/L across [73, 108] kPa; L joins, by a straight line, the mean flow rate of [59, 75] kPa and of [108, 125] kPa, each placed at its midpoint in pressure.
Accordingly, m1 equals 0.07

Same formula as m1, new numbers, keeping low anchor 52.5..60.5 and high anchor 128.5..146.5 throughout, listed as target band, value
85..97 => 0.09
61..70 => 0.21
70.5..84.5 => 0.31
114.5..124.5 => -0.13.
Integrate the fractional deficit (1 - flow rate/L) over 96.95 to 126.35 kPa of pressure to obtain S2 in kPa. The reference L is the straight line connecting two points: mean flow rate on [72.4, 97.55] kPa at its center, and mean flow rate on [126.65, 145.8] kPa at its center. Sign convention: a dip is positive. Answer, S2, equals -4.8 kPa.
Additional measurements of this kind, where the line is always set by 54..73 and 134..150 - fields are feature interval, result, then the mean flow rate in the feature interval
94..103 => -1.0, 15.1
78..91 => 0.9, 13.2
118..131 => -3.1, 15.5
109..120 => -2.5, 15.8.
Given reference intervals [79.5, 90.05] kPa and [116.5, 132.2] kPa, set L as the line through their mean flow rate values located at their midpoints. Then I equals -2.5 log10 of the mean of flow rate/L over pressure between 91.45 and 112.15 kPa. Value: -0.061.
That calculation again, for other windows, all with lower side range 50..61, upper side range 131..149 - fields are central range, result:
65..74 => 0.26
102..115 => -0.10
